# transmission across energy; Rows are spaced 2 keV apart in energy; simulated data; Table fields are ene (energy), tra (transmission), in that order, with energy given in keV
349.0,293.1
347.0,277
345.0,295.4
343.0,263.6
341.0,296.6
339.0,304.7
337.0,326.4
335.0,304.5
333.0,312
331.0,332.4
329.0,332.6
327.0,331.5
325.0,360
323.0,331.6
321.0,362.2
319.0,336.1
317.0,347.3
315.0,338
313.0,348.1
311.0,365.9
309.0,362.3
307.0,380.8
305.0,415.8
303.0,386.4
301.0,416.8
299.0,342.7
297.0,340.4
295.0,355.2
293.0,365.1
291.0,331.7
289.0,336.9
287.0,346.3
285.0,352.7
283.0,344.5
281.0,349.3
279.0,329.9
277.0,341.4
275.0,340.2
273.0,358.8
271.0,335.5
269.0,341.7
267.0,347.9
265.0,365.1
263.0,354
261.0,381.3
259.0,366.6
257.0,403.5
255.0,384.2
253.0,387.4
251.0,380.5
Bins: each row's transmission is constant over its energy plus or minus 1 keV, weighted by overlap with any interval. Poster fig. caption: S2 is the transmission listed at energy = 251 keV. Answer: 380.5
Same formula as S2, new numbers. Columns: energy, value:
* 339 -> 304.7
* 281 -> 349.3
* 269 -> 341.7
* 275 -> 340.2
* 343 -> 263.6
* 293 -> 365.1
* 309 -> 362.3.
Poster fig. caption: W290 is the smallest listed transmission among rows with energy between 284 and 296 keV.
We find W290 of 331.7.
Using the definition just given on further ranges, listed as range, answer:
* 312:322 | 336.1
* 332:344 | 263.6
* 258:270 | 341.7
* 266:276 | 335.5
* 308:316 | 338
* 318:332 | 331.5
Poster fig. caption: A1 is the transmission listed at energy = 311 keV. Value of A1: 365.9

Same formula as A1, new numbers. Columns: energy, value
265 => 365.1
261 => 381.3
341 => 296.6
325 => 360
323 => 331.6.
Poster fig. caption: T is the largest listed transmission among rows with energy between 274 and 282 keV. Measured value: 349.3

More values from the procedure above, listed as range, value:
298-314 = 416.8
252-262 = 403.5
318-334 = 362.2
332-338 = 326.4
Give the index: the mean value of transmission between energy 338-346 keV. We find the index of 290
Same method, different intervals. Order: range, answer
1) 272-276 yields 350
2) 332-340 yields 312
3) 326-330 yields 332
